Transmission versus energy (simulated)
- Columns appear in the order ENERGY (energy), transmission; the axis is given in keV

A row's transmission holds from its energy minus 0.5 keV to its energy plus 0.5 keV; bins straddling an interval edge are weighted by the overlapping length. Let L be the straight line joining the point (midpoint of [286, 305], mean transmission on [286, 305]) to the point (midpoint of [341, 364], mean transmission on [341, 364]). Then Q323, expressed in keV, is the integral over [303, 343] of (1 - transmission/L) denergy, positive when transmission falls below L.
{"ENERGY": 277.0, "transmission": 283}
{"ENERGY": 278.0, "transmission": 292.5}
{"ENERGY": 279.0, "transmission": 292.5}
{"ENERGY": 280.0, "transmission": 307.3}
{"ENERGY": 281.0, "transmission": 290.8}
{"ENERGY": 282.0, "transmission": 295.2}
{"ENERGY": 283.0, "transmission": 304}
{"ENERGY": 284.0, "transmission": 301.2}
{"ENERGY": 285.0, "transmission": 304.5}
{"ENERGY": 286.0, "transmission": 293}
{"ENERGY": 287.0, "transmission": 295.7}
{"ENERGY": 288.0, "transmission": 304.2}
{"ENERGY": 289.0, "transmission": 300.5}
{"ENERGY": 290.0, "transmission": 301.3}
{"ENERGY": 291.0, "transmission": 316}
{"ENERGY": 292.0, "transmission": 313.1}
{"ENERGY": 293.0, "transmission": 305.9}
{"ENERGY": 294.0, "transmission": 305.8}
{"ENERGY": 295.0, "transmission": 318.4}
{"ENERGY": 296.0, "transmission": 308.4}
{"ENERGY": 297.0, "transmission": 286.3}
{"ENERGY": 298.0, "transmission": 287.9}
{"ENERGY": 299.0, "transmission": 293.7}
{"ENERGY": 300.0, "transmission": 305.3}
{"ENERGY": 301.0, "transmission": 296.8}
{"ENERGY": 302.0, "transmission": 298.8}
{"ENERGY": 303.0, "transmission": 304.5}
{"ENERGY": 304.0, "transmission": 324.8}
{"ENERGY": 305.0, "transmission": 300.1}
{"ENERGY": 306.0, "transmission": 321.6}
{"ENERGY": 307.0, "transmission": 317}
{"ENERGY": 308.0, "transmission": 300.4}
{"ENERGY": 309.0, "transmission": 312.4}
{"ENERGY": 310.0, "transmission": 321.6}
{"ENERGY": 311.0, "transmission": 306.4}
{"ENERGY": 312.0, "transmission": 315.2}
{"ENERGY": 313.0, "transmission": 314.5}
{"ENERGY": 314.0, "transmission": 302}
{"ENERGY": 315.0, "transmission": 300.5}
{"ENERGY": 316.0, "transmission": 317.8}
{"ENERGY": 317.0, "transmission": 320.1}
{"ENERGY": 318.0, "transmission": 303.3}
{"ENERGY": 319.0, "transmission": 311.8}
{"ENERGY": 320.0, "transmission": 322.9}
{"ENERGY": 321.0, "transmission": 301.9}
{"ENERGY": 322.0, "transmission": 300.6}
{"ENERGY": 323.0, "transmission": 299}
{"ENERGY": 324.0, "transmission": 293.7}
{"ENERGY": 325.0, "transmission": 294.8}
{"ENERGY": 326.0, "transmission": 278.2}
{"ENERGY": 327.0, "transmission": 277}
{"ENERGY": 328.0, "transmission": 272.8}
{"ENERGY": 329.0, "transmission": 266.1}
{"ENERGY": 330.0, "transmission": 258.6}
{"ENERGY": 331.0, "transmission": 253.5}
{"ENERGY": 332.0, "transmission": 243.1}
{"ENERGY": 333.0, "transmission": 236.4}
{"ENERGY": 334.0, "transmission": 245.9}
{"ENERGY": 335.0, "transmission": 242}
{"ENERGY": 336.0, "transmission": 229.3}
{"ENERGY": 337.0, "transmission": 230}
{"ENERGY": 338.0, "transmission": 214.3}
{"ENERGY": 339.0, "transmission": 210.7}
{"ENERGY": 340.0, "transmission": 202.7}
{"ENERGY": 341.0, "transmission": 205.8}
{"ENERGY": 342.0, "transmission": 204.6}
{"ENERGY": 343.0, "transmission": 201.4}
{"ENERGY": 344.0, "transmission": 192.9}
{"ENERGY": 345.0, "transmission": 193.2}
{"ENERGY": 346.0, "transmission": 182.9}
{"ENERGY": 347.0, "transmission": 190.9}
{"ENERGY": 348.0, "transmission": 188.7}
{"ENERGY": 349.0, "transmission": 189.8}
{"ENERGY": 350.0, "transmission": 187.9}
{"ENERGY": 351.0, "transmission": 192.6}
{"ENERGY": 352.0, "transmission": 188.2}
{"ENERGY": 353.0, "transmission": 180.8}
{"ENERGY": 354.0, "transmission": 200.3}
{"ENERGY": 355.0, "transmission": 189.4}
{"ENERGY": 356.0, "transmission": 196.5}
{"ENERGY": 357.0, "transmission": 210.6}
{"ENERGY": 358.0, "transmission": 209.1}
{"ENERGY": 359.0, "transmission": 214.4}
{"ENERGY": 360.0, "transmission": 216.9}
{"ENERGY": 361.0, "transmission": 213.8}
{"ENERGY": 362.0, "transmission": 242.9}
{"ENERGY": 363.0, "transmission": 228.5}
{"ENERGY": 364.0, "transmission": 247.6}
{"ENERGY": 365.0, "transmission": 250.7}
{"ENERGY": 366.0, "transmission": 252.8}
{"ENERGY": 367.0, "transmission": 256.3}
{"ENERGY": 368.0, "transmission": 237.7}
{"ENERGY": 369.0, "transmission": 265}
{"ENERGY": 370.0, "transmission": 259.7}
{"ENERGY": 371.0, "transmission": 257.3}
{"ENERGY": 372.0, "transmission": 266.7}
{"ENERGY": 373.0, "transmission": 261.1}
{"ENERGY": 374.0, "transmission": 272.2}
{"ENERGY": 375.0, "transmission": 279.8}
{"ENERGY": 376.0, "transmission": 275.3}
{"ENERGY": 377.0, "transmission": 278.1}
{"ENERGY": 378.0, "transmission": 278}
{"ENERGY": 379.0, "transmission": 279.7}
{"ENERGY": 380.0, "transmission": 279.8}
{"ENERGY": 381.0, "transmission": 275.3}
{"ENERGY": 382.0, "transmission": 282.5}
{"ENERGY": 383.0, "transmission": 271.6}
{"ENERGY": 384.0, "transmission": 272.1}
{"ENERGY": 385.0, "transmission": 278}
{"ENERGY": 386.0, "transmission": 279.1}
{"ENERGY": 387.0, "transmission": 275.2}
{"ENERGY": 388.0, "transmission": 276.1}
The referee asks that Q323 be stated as -3.55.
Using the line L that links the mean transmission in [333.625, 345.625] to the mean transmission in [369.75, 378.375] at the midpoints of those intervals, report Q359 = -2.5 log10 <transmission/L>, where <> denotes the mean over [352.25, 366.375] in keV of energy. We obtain 0.14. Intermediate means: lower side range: 214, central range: 217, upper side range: 270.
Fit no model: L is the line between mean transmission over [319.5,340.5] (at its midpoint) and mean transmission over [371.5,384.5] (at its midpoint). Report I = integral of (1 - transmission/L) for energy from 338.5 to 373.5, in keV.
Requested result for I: 6.7 keV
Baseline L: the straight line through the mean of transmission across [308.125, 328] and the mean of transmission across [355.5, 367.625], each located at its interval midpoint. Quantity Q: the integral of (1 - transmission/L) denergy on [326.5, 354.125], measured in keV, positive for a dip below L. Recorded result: 5.07 keV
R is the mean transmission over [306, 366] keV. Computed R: 249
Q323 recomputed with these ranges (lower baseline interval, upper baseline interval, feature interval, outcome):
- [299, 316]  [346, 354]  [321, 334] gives -1.0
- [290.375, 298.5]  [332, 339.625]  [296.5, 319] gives -2.1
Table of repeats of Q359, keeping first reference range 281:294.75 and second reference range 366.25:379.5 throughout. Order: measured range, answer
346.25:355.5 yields 0.41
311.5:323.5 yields -0.07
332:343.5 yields 0.26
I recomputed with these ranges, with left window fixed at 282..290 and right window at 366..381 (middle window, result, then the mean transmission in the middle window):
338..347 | 2.6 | 200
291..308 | -0.6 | 306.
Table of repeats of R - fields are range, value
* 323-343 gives 245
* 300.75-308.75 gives 308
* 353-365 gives 215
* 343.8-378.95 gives 228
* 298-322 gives 309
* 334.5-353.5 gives 202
